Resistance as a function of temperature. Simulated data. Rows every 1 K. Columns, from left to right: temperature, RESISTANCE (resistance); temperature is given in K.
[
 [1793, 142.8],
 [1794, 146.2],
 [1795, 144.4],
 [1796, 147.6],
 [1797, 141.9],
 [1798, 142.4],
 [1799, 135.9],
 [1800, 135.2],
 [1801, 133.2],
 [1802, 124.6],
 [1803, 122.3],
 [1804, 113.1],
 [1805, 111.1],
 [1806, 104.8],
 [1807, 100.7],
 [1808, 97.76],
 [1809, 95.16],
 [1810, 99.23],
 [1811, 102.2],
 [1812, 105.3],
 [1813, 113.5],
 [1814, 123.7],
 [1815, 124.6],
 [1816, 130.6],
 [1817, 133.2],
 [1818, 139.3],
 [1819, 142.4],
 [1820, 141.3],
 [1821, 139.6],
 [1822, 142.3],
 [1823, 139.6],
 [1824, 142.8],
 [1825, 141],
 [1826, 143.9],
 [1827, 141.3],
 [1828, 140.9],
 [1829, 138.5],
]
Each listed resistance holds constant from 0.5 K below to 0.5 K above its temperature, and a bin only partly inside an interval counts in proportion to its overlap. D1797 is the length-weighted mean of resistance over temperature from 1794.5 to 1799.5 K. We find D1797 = 142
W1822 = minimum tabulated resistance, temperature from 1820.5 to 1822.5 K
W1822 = 139.6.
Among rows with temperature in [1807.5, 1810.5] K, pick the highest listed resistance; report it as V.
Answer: 99.23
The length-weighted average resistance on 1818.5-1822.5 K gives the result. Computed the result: 141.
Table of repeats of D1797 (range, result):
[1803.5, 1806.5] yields 110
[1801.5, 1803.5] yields 123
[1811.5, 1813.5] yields 109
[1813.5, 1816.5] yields 126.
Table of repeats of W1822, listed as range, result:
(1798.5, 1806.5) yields 104.8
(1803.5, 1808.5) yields 97.76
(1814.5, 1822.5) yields 124.6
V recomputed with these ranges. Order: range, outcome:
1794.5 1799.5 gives 147.6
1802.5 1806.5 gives 122.3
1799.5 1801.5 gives 135.2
